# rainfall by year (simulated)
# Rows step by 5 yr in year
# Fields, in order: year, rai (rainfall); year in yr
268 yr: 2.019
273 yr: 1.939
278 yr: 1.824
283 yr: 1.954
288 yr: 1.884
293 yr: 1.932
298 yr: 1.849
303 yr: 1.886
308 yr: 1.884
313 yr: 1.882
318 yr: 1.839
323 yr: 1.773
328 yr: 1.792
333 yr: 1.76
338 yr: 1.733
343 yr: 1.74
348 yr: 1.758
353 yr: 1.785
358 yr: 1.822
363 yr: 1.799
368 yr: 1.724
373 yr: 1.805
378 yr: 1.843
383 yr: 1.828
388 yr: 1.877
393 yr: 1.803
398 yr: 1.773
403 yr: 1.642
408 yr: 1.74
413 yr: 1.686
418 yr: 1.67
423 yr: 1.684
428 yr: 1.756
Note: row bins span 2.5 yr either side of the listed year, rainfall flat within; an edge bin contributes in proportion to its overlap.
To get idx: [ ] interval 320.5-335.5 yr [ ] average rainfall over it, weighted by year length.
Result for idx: 1.77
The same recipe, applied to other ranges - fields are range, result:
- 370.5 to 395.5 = 1.83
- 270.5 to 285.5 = 1.91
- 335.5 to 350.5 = 1.74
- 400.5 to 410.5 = 1.69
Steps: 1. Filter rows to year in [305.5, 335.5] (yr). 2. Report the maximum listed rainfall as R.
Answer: 1.884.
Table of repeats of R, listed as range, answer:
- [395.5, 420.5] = 1.773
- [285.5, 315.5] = 1.932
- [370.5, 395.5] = 1.877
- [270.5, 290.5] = 1.954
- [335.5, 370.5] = 1.822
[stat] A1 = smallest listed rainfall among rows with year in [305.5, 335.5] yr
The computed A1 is 1.76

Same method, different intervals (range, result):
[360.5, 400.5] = 1.724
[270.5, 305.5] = 1.824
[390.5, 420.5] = 1.642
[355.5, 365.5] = 1.799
